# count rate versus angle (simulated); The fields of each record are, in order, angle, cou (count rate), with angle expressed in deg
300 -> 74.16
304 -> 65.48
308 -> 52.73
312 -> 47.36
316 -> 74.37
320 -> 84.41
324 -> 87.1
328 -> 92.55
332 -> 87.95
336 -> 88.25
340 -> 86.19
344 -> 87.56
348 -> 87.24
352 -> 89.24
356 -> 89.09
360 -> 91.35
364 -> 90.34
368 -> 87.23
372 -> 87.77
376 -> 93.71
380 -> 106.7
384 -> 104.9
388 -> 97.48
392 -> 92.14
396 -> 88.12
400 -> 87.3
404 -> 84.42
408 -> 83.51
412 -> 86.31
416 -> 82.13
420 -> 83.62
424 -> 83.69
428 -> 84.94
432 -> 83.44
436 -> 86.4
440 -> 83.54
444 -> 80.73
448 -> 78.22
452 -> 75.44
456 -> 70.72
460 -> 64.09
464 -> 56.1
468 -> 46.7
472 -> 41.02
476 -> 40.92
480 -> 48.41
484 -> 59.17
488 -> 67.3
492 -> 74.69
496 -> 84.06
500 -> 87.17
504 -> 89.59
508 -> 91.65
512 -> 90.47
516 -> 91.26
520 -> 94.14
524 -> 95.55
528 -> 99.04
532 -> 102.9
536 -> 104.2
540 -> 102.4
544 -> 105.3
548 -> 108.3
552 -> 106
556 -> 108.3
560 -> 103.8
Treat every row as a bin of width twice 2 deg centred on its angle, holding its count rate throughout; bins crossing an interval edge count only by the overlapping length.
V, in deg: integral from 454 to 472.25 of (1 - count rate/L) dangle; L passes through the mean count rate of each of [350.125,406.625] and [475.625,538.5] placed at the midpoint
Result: 6.2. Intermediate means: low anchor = 92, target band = 57.1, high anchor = 83.8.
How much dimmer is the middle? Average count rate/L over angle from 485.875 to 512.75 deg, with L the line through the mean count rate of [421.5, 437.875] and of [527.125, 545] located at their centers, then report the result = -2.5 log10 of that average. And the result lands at 0.16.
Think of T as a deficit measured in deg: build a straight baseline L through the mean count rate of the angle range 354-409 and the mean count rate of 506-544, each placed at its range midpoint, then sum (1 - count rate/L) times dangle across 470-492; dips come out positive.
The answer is 9.70 deg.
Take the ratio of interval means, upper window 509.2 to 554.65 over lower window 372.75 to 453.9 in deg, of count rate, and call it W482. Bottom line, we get 1.1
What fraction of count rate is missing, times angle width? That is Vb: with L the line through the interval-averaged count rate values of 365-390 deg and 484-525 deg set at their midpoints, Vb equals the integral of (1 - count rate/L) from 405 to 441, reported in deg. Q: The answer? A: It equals 3.1 deg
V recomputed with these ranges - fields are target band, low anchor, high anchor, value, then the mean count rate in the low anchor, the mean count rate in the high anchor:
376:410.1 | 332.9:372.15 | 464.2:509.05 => -4.8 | 88.4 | 65.5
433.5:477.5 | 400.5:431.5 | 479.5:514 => 8.2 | 84.2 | 78.2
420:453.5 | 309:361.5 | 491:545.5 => 2.6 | 83.4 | 94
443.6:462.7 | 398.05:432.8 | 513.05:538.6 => 3.5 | 84.4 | 97.7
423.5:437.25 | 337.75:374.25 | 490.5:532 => 0.7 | 88.5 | 90.6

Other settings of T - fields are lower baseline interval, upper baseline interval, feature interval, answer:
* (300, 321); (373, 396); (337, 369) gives -2.0 deg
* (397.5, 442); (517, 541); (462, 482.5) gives 10.0 deg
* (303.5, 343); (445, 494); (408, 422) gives -3.6 deg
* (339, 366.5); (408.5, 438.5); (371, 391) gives -2.6 deg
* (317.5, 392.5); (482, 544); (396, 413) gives 0.9 deg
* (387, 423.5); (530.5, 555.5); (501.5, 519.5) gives 1.8 deg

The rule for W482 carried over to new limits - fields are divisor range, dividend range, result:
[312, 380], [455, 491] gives 0.63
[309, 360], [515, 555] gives 1.22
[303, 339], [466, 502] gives 0.80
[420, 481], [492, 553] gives 1.39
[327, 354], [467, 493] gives 0.61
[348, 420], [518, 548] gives 1.12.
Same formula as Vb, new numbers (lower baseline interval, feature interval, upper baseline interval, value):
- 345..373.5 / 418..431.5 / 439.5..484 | -2.4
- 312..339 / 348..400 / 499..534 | -4.3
